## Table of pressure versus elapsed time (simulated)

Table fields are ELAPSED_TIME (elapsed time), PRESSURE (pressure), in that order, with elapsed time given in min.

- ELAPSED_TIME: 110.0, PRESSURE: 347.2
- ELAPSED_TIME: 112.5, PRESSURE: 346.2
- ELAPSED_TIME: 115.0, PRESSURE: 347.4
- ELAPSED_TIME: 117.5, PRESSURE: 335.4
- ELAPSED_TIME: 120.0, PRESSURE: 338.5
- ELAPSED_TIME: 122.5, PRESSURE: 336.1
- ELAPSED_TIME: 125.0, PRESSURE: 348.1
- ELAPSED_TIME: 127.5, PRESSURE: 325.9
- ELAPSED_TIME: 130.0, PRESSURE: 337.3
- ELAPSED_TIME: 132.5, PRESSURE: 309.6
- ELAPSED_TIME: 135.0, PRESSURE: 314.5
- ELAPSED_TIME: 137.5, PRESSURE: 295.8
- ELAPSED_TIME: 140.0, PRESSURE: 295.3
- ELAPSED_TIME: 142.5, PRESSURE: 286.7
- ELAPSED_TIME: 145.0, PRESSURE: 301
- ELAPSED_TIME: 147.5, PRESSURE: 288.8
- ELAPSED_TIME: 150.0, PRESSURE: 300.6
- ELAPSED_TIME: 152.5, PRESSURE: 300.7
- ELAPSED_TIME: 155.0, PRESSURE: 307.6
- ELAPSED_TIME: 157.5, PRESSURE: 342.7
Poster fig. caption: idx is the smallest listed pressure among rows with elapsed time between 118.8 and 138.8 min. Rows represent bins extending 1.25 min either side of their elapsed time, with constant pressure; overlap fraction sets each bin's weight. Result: 295.8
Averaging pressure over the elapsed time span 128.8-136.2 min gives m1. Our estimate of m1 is 320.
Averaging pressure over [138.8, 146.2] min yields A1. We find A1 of 294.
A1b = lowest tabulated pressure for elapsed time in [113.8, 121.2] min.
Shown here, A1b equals 335.4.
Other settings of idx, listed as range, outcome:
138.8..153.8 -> 286.7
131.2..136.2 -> 309.6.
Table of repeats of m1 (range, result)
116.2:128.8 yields 337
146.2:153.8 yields 297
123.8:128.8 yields 337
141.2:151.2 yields 294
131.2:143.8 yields 301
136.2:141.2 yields 296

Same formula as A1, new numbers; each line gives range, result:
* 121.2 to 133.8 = 331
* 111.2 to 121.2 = 342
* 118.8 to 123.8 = 337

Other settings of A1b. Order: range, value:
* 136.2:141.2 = 295.3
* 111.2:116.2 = 346.2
